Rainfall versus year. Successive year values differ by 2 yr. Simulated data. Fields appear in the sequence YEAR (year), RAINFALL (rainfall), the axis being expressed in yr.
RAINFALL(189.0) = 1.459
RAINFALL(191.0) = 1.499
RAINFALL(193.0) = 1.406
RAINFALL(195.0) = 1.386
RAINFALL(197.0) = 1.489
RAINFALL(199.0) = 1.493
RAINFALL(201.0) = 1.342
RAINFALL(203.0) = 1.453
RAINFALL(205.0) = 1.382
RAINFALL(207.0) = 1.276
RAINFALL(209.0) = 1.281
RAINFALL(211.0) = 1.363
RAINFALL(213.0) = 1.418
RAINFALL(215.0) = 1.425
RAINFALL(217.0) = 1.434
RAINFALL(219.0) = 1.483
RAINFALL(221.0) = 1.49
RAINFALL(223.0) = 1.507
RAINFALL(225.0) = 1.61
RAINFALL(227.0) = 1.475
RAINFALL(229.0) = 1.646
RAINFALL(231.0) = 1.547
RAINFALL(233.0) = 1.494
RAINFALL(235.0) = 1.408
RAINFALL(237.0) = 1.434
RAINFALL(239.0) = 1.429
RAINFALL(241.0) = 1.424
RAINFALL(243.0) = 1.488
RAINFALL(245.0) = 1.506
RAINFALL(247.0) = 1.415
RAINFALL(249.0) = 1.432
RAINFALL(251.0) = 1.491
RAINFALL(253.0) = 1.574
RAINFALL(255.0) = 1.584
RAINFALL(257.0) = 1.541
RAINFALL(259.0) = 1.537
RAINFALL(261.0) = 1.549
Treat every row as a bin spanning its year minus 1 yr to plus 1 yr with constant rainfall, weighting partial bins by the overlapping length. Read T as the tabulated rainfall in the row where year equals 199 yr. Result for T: 1.493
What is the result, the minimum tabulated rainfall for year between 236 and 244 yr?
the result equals 1.424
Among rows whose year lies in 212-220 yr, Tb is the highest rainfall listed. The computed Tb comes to 1.483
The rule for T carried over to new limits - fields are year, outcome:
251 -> 1.491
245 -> 1.506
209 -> 1.281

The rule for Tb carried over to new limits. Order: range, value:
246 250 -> 1.432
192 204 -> 1.493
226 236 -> 1.646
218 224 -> 1.507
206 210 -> 1.281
